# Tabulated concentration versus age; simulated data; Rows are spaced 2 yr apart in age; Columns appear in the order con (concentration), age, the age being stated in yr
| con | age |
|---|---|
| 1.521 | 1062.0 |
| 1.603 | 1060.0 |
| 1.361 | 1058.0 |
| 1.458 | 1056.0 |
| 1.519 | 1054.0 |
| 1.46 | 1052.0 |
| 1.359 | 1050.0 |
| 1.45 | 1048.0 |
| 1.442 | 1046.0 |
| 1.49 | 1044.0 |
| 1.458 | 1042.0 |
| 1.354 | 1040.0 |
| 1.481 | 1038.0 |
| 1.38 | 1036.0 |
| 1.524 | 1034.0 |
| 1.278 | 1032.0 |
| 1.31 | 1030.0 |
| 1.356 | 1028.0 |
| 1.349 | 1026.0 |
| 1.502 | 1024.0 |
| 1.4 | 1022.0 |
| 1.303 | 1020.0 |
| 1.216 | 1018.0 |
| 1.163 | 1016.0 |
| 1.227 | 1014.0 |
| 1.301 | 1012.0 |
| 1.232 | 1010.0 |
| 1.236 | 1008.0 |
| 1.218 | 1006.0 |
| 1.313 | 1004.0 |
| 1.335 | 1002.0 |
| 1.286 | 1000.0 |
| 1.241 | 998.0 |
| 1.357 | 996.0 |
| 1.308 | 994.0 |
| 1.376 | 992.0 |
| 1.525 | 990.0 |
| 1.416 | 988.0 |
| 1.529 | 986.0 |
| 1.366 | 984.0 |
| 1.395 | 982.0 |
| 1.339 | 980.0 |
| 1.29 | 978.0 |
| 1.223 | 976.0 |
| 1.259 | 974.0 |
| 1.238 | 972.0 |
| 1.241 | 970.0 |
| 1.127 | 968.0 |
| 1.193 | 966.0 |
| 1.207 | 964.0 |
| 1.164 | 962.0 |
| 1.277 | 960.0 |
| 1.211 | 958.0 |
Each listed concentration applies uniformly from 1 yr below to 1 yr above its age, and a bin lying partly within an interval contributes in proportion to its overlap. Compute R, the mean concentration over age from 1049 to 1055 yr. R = 1.45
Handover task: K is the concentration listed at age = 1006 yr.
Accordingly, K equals 1.218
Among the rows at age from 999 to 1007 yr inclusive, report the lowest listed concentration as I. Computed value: 1.218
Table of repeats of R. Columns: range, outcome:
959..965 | 1.22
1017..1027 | 1.35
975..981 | 1.28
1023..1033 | 1.36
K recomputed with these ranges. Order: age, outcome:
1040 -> 1.354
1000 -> 1.286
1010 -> 1.232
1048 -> 1.45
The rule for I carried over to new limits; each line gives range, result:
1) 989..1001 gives 1.241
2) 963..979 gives 1.127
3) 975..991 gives 1.223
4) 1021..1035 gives 1.278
